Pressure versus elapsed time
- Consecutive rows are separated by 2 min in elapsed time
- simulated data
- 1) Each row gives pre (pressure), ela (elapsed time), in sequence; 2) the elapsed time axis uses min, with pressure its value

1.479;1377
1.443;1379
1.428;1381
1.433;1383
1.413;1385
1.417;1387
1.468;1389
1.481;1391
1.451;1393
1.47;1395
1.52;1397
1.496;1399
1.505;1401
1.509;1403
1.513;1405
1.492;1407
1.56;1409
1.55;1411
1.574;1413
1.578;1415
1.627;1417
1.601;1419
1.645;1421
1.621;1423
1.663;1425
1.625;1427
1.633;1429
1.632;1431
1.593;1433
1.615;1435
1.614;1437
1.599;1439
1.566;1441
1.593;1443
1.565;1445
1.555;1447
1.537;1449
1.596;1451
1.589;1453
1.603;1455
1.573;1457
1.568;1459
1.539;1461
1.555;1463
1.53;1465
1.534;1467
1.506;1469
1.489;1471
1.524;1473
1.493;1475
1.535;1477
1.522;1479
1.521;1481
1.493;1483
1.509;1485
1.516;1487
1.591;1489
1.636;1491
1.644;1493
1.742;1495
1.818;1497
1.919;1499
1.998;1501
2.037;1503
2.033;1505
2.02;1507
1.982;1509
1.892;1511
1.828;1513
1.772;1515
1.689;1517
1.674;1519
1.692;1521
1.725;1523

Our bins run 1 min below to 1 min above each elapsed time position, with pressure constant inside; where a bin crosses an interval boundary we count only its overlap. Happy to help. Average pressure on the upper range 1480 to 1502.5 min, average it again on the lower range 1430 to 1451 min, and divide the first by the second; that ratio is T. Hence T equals 1.1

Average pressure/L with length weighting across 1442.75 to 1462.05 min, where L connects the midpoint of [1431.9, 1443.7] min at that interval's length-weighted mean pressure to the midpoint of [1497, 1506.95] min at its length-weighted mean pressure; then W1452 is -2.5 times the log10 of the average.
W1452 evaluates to 0.08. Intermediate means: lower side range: 1.6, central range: 1.57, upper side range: 1.98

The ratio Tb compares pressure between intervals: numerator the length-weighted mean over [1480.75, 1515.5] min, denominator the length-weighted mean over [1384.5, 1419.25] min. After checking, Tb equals 1.18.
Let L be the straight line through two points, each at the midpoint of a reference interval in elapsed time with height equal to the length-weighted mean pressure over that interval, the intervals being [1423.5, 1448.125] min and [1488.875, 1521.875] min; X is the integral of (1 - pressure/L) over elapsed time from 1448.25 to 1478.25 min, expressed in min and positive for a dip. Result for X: 2.6 min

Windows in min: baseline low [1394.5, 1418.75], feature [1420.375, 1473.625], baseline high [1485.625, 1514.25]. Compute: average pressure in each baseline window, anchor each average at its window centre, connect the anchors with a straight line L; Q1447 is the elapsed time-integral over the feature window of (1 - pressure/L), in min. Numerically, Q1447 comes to 2.6 min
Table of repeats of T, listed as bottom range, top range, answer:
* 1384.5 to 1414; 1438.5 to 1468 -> 1.05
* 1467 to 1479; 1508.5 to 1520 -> 1.19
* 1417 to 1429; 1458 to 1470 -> 0.94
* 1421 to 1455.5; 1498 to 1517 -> 1.20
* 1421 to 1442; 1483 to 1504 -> 1.07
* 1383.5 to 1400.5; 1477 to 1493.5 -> 1.06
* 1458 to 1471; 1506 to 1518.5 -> 1.21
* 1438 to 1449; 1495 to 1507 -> 1.24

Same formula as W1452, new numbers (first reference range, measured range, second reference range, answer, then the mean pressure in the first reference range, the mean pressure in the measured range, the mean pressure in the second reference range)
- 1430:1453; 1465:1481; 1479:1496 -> 0.046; 1.59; 1.52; 1.58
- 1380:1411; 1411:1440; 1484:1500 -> -0.051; 1.48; 1.61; 1.67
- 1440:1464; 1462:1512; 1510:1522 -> -0.004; 1.57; 1.68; 1.76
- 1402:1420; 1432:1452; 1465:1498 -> -0.016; 1.56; 1.58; 1.57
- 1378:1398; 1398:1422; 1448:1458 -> -0.042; 1.45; 1.55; 1.58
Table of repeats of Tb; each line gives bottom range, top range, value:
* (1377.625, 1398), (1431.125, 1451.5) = 1.09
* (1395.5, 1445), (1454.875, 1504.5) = 1.03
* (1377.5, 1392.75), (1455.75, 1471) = 1.07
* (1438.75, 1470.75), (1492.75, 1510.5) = 1.23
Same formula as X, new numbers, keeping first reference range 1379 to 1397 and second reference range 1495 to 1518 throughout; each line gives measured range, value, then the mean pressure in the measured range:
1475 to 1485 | 1.6 min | 1.51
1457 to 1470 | 1.5 min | 1.54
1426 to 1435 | 0.0 min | 1.62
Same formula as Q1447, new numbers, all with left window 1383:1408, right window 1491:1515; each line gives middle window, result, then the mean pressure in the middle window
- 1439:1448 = 0.5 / 1.57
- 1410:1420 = -0.2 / 1.59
